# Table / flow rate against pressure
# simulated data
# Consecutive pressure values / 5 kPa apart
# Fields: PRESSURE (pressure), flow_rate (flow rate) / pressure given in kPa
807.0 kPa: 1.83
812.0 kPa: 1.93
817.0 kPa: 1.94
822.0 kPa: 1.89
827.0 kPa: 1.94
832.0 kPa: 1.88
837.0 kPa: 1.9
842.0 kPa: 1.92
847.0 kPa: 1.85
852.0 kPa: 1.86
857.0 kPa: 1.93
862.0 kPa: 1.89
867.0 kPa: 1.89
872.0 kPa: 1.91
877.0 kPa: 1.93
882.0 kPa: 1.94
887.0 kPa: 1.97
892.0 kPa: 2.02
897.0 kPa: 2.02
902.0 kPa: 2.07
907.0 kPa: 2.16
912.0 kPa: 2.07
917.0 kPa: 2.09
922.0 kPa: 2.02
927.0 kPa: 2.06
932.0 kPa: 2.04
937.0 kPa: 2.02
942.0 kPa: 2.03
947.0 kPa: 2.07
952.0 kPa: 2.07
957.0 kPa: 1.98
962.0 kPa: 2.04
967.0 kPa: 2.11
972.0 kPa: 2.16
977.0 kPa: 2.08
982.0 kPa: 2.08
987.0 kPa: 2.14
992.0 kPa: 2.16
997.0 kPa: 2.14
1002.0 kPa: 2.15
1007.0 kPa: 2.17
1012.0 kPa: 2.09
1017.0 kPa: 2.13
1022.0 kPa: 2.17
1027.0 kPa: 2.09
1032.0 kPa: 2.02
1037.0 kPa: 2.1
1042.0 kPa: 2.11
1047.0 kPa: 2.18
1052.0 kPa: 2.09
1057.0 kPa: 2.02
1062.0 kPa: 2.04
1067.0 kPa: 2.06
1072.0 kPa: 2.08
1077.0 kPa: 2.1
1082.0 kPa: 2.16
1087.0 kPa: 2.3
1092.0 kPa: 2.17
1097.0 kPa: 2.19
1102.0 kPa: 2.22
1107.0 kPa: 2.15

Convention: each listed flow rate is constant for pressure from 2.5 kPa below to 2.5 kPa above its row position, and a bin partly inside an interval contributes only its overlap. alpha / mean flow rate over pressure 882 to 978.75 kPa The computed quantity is 2.05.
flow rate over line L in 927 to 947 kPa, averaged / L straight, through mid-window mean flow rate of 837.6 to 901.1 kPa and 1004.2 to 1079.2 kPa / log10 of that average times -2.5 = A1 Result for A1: -0.023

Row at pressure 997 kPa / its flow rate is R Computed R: 2.14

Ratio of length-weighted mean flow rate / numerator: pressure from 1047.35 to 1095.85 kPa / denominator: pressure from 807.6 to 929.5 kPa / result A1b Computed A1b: 1.08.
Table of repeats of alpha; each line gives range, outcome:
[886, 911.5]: 2.05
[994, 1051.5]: 2.12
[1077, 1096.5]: 2.19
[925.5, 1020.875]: 2.09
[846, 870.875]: 1.89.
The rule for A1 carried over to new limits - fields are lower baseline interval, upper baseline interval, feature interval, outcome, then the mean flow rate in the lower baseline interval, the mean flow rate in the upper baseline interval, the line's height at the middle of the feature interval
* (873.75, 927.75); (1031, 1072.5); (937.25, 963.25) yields 0.01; 2.03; 2.08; 2.05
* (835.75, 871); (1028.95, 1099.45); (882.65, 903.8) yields -0.04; 1.89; 2.12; 1.93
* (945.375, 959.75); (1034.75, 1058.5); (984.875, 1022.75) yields -0.04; 2.04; 2.1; 2.07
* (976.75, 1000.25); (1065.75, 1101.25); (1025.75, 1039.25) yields 0.04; 2.12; 2.16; 2.14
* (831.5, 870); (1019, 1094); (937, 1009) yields -0.04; 1.89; 2.11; 2.02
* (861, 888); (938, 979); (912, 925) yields -0.03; 1.92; 2.07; 2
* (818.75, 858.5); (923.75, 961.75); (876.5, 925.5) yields -0.03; 1.9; 2.04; 1.98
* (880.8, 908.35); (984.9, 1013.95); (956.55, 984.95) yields 0.01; 2.03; 2.14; 2.11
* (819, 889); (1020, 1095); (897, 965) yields -0.04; 1.91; 2.11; 1.98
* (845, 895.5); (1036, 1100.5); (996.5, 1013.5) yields -0.04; 1.92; 2.13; 2.06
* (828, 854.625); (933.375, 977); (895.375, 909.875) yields -0.06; 1.89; 2.06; 1.98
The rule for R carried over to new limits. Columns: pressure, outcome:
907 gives 2.16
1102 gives 2.22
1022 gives 2.17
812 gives 1.93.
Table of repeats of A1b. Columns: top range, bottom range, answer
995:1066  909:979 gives 1.02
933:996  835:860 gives 1.10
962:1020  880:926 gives 1.04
